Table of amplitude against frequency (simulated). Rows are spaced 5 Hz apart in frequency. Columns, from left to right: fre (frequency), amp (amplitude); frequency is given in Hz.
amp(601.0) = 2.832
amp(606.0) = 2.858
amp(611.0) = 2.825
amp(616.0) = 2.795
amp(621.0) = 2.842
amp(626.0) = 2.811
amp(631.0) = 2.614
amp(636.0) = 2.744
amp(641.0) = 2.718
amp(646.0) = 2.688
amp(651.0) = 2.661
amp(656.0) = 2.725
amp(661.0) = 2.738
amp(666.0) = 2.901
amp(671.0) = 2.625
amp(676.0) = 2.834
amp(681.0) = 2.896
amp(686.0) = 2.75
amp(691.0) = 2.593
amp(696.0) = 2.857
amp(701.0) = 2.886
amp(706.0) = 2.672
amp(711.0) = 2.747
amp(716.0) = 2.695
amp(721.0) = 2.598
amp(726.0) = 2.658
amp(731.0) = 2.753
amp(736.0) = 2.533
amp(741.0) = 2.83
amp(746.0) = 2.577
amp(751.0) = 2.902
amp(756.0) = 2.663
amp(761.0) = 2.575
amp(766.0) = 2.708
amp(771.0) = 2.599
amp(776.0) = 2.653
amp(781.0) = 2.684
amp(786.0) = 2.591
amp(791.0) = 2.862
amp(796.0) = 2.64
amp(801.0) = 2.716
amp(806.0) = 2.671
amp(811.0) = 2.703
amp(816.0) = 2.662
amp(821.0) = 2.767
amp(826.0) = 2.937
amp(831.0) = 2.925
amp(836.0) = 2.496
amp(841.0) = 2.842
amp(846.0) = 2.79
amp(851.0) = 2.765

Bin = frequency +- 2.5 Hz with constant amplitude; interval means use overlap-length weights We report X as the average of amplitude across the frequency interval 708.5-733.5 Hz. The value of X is 2.69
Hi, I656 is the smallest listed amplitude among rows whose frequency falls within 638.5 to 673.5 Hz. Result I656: 2.625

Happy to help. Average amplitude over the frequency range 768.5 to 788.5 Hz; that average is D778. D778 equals 2.63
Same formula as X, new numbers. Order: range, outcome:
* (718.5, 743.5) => 2.67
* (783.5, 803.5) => 2.7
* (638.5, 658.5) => 2.7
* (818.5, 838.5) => 2.78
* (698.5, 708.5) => 2.78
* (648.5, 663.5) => 2.71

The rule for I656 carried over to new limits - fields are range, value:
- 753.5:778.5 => 2.575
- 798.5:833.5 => 2.662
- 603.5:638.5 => 2.614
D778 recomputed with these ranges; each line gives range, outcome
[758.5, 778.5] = 2.63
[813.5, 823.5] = 2.71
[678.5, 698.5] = 2.77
